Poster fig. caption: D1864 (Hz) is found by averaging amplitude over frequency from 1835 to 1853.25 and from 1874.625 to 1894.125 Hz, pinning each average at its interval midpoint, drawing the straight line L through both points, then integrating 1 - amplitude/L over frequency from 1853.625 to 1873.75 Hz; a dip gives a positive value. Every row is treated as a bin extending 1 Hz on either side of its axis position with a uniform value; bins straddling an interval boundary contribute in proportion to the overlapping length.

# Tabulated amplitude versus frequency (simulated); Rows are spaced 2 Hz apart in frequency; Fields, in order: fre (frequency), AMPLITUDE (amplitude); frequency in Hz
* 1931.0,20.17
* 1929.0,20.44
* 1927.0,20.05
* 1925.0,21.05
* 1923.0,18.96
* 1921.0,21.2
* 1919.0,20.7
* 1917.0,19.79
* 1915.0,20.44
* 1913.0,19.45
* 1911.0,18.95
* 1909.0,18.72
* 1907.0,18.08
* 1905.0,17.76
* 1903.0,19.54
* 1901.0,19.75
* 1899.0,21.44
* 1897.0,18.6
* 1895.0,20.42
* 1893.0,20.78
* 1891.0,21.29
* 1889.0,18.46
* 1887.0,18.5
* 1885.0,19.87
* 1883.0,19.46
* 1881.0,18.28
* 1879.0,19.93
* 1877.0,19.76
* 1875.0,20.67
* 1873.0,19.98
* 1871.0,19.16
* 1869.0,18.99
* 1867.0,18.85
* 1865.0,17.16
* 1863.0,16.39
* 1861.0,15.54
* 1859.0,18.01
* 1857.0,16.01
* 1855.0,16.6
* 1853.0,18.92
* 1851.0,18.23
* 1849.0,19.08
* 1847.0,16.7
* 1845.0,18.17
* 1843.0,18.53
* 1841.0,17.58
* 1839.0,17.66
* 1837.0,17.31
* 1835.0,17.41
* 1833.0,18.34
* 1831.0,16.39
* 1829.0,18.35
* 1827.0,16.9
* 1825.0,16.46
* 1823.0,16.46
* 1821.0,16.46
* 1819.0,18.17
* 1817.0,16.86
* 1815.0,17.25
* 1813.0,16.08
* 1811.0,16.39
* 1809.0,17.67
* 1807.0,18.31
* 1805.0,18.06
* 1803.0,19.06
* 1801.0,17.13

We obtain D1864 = 1.2 Hz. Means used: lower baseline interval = 17.9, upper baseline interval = 19.7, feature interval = 17.7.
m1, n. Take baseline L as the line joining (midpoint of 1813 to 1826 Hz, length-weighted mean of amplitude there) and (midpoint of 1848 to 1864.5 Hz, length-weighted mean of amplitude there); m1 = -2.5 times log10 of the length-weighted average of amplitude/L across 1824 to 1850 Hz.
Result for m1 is -0.03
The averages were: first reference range 16.9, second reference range 17.3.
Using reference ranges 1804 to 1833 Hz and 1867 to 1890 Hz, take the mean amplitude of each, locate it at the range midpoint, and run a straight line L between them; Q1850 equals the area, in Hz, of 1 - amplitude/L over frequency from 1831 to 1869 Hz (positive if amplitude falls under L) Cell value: 1.5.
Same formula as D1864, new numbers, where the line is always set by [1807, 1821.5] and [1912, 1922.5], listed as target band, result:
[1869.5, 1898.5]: -0.7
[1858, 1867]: 0.8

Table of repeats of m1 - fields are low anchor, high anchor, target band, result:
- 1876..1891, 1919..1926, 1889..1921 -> 0.01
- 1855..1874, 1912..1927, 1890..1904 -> -0.06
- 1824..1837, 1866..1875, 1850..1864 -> 0.10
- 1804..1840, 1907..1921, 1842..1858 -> 0.01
